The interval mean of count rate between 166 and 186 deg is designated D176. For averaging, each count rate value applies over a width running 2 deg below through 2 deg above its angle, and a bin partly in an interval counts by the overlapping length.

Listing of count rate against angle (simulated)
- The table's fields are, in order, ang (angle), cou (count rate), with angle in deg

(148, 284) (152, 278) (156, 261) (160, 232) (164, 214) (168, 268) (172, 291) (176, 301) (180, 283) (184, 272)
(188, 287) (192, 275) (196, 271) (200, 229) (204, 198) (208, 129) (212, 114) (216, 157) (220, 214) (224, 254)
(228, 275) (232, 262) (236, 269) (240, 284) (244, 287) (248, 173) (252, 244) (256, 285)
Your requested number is 283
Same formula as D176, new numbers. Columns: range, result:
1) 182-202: 267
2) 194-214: 188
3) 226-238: 269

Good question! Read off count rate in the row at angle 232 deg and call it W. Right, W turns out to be 262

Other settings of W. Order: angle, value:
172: 291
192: 275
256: 285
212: 114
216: 157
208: 129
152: 278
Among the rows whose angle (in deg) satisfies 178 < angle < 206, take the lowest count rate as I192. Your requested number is 198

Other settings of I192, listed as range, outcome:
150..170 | 214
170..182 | 283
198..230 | 114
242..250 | 173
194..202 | 229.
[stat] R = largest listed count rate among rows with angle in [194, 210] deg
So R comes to 271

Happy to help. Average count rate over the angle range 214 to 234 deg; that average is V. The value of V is 232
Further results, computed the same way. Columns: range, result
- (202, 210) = 164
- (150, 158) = 270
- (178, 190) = 281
